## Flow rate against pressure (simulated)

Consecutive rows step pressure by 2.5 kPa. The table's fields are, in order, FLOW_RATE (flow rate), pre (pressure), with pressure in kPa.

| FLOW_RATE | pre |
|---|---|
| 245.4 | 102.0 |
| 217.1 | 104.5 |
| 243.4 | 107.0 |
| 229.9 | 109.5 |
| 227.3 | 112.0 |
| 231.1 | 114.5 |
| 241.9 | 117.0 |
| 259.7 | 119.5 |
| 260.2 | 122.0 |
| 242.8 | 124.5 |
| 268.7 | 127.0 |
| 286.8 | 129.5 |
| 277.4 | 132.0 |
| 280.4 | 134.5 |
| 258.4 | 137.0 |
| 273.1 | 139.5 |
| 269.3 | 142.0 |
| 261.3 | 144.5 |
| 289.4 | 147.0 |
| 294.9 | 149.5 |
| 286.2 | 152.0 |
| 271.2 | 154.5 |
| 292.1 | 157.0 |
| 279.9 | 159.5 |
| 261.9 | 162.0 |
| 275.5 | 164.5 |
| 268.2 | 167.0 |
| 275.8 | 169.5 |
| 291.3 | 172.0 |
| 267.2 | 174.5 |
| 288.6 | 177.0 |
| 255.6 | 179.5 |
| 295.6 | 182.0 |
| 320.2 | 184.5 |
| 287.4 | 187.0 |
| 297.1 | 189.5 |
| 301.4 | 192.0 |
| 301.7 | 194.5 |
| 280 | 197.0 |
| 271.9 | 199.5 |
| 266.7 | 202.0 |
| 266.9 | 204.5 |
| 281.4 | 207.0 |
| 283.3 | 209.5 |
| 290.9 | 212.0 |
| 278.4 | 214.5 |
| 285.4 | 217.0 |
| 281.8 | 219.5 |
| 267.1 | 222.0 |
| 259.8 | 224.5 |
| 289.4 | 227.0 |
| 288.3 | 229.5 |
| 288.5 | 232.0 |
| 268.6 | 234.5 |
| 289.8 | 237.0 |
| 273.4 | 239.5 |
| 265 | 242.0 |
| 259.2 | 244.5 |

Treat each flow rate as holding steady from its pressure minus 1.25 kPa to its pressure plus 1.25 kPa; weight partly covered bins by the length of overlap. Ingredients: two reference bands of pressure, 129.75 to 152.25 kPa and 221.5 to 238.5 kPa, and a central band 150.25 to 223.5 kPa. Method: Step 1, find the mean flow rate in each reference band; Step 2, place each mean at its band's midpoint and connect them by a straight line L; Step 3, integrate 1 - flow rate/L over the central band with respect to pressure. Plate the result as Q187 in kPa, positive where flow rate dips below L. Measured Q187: -1.0 kPa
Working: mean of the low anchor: 277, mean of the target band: 282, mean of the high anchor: 279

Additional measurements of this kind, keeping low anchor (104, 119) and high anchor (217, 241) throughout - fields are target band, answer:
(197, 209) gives -0.2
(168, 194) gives -2.8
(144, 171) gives -2.9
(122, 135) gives -1.6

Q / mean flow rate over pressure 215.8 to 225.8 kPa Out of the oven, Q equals 274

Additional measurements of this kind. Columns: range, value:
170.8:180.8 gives 276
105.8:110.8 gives 236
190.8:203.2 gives 284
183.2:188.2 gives 304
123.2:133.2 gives 269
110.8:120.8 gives 240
